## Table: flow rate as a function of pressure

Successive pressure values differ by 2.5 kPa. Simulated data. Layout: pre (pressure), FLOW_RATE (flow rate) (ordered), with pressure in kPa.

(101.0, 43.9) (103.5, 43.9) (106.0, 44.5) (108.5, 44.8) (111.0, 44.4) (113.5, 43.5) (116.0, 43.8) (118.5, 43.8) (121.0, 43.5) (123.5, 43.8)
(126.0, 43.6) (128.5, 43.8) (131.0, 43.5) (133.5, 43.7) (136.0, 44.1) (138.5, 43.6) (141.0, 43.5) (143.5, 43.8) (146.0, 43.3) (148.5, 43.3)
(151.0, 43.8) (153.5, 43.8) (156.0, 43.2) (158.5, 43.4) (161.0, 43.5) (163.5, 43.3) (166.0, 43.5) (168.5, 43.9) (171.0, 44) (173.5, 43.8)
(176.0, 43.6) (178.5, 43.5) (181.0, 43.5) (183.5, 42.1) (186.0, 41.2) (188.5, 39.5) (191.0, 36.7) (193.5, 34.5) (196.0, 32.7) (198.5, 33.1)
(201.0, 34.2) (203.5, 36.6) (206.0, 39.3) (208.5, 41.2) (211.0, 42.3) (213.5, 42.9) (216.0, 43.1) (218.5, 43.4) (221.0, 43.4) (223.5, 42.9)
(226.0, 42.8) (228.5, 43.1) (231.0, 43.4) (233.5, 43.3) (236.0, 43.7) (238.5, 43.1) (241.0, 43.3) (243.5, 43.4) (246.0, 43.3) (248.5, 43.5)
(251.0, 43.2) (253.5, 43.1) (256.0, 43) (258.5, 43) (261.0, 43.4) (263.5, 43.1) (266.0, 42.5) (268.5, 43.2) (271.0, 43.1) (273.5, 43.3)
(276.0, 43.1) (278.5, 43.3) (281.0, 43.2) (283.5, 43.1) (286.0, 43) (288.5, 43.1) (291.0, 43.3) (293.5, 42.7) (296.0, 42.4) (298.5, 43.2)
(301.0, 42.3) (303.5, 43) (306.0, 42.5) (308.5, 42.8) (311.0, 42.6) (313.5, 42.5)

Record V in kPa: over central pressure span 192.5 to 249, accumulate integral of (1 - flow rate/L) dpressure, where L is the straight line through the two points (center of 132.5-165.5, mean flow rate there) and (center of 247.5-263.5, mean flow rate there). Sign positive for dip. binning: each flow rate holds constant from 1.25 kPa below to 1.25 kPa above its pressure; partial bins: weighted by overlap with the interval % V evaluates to 3.0 kPa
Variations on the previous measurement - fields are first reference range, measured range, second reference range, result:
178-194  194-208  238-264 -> 1.87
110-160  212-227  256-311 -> 0.07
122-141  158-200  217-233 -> 2.51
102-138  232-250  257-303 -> -0.06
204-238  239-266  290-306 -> -0.35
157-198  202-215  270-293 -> 0.45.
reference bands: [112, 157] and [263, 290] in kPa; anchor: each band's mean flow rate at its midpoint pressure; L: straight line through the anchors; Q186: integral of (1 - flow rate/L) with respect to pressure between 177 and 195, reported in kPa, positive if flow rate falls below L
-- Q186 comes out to 1.4 kPa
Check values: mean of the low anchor 43.6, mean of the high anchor 43.1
